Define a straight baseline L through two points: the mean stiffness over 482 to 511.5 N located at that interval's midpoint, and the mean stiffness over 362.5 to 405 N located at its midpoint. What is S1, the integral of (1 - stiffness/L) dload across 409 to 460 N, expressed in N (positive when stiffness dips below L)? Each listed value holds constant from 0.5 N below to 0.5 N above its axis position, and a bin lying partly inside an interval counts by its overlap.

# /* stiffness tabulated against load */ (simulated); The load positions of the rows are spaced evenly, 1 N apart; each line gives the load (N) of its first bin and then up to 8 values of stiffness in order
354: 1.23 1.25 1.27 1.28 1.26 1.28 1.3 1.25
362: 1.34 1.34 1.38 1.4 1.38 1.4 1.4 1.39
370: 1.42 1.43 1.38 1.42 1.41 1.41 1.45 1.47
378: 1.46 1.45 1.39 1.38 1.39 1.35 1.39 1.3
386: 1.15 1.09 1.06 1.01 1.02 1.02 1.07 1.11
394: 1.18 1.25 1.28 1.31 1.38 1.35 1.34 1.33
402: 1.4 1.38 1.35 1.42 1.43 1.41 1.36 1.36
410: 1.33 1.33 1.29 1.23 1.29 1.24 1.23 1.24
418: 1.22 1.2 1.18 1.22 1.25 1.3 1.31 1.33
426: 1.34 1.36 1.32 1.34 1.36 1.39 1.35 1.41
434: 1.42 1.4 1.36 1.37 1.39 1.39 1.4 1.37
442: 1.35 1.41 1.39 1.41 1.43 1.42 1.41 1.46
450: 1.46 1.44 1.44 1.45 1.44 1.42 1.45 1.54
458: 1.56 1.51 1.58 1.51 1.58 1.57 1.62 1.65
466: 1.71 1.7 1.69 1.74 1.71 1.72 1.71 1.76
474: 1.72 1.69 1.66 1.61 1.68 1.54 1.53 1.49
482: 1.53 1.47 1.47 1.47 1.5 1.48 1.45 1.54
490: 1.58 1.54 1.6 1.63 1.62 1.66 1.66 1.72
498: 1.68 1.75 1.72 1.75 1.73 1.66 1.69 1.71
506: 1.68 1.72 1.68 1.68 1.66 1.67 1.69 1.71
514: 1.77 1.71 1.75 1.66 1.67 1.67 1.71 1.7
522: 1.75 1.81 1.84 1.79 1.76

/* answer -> 3.2 N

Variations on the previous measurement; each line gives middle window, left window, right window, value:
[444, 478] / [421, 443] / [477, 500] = -2.2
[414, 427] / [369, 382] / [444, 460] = 1.6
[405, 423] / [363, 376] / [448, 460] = 1.9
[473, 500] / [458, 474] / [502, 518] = 1.3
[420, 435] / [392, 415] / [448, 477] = 1.0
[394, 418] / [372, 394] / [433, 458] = 0.1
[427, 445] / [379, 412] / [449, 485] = 0.9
